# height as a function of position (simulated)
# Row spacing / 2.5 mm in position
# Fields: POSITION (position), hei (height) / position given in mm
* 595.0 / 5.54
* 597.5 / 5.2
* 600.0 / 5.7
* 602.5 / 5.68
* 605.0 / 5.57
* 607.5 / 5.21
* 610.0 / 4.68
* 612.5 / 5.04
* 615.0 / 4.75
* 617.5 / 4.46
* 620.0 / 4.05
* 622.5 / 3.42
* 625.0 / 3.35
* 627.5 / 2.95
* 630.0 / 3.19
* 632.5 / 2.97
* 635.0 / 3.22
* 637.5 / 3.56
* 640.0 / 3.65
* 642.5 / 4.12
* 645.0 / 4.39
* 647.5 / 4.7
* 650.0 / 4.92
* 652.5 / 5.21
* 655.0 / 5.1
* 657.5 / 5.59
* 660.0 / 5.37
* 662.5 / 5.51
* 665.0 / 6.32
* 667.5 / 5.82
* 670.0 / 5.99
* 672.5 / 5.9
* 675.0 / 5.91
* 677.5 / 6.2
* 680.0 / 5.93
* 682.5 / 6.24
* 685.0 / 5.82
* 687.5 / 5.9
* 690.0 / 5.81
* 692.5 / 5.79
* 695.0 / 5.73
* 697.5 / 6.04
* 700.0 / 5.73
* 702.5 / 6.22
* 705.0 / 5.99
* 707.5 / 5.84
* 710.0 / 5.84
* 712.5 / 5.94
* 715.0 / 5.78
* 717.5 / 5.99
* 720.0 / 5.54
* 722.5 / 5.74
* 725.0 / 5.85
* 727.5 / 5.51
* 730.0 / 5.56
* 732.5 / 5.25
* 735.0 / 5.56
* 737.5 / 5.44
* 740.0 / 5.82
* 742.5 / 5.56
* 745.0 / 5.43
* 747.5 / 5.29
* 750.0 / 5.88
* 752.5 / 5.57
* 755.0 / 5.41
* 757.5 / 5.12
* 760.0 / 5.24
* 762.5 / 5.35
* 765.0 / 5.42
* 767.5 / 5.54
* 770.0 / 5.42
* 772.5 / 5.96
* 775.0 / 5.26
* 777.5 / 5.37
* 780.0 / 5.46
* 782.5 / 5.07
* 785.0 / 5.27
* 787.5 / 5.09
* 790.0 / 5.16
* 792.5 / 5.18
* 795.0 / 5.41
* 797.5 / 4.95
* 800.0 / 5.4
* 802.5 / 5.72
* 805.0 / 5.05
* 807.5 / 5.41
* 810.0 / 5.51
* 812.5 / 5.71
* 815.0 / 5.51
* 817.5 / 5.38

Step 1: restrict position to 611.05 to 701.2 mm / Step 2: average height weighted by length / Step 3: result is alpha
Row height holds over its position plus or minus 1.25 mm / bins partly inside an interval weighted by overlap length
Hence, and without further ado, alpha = 4.96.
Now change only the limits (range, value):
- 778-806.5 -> 5.26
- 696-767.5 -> 5.64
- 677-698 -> 5.93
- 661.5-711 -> 5.93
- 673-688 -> 6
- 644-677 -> 5.47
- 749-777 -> 5.46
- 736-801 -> 5.39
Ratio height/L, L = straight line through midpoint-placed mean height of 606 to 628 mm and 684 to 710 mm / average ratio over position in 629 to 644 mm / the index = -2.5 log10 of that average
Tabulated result 0.322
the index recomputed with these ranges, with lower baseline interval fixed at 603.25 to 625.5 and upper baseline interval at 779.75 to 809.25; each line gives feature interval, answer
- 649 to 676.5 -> -0.180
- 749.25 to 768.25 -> -0.062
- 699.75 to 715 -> -0.201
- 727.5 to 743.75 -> -0.102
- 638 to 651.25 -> 0.091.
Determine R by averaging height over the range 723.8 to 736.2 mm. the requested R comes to 5.54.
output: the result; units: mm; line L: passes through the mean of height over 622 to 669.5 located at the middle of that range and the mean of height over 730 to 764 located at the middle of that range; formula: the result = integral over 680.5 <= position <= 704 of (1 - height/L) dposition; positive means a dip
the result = -4.9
